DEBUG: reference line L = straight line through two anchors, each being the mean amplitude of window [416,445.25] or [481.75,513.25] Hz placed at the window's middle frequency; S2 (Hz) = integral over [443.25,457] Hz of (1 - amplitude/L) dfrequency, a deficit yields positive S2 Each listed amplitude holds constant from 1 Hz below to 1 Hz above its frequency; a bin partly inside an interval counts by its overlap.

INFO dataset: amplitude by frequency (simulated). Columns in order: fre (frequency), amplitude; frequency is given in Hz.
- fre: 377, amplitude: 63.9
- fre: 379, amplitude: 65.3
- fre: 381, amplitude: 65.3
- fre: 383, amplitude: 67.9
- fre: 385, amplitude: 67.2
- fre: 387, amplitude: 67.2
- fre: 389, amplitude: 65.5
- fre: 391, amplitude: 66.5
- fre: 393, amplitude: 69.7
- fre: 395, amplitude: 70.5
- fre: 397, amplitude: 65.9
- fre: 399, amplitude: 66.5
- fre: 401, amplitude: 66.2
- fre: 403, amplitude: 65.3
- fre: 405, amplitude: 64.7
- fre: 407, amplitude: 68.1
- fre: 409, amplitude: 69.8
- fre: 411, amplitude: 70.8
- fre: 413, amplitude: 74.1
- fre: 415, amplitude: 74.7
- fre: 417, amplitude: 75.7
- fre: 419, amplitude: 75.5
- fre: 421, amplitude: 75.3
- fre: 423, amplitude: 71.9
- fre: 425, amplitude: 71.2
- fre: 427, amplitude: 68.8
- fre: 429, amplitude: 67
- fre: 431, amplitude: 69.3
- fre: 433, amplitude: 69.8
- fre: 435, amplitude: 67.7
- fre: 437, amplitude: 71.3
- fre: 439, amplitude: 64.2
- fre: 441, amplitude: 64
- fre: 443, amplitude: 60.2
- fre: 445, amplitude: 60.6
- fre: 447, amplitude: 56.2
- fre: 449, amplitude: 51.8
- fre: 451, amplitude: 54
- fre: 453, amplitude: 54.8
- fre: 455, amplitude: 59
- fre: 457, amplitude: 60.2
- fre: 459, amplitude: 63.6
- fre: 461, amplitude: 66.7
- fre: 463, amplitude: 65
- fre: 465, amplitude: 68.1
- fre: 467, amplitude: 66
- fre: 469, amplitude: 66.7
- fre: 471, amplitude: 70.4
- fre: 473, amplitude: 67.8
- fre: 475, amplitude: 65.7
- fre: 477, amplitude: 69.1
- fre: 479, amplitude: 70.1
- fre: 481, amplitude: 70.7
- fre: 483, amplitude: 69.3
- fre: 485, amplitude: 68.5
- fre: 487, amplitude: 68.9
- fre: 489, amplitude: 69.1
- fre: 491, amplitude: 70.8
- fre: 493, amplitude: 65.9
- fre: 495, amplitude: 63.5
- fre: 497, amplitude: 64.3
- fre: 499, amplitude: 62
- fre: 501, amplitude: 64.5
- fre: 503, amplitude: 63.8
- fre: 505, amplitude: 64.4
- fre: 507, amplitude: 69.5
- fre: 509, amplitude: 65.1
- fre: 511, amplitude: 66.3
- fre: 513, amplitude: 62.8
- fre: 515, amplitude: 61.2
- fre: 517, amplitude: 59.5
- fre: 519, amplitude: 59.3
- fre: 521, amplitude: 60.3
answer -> 2.3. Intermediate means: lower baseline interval 69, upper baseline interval 66.3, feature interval 56.6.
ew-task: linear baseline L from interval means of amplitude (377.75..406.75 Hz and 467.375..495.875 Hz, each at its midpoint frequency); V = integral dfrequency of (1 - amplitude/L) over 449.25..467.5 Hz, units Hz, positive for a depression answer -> 1.74 Hz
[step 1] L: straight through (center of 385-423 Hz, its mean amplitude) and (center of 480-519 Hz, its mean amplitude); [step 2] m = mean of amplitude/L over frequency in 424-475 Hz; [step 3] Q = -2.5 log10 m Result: 0.06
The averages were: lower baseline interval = 69.6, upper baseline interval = 65.6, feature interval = 64.2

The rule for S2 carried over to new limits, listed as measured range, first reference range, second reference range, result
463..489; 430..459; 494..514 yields -2.1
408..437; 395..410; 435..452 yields -3.5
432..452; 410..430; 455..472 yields 2.0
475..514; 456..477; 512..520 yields -2.3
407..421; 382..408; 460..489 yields -1.2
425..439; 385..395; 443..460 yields -1.8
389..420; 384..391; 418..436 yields -0.5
